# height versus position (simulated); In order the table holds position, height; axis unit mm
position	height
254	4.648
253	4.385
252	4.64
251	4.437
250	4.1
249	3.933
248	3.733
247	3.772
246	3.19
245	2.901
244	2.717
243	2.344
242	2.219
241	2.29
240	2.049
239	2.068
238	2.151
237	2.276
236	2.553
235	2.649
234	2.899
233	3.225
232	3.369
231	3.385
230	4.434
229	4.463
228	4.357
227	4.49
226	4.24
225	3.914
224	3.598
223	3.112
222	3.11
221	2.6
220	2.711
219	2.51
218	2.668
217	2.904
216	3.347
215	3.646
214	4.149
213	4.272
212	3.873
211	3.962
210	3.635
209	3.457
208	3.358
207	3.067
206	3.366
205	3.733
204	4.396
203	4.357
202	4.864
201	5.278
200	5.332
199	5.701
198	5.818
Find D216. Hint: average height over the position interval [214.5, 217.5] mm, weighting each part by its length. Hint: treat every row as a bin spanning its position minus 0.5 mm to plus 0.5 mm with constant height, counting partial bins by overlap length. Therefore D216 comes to 3.3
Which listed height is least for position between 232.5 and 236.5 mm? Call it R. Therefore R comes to 2.553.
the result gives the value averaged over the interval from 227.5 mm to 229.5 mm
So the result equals 4.41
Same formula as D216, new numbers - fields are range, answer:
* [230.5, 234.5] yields 3.22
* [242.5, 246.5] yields 2.79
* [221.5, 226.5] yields 3.59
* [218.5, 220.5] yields 2.61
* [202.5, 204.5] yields 4.38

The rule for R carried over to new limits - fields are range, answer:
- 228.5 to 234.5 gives 2.899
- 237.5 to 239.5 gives 2.068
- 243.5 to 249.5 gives 2.717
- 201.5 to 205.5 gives 3.733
